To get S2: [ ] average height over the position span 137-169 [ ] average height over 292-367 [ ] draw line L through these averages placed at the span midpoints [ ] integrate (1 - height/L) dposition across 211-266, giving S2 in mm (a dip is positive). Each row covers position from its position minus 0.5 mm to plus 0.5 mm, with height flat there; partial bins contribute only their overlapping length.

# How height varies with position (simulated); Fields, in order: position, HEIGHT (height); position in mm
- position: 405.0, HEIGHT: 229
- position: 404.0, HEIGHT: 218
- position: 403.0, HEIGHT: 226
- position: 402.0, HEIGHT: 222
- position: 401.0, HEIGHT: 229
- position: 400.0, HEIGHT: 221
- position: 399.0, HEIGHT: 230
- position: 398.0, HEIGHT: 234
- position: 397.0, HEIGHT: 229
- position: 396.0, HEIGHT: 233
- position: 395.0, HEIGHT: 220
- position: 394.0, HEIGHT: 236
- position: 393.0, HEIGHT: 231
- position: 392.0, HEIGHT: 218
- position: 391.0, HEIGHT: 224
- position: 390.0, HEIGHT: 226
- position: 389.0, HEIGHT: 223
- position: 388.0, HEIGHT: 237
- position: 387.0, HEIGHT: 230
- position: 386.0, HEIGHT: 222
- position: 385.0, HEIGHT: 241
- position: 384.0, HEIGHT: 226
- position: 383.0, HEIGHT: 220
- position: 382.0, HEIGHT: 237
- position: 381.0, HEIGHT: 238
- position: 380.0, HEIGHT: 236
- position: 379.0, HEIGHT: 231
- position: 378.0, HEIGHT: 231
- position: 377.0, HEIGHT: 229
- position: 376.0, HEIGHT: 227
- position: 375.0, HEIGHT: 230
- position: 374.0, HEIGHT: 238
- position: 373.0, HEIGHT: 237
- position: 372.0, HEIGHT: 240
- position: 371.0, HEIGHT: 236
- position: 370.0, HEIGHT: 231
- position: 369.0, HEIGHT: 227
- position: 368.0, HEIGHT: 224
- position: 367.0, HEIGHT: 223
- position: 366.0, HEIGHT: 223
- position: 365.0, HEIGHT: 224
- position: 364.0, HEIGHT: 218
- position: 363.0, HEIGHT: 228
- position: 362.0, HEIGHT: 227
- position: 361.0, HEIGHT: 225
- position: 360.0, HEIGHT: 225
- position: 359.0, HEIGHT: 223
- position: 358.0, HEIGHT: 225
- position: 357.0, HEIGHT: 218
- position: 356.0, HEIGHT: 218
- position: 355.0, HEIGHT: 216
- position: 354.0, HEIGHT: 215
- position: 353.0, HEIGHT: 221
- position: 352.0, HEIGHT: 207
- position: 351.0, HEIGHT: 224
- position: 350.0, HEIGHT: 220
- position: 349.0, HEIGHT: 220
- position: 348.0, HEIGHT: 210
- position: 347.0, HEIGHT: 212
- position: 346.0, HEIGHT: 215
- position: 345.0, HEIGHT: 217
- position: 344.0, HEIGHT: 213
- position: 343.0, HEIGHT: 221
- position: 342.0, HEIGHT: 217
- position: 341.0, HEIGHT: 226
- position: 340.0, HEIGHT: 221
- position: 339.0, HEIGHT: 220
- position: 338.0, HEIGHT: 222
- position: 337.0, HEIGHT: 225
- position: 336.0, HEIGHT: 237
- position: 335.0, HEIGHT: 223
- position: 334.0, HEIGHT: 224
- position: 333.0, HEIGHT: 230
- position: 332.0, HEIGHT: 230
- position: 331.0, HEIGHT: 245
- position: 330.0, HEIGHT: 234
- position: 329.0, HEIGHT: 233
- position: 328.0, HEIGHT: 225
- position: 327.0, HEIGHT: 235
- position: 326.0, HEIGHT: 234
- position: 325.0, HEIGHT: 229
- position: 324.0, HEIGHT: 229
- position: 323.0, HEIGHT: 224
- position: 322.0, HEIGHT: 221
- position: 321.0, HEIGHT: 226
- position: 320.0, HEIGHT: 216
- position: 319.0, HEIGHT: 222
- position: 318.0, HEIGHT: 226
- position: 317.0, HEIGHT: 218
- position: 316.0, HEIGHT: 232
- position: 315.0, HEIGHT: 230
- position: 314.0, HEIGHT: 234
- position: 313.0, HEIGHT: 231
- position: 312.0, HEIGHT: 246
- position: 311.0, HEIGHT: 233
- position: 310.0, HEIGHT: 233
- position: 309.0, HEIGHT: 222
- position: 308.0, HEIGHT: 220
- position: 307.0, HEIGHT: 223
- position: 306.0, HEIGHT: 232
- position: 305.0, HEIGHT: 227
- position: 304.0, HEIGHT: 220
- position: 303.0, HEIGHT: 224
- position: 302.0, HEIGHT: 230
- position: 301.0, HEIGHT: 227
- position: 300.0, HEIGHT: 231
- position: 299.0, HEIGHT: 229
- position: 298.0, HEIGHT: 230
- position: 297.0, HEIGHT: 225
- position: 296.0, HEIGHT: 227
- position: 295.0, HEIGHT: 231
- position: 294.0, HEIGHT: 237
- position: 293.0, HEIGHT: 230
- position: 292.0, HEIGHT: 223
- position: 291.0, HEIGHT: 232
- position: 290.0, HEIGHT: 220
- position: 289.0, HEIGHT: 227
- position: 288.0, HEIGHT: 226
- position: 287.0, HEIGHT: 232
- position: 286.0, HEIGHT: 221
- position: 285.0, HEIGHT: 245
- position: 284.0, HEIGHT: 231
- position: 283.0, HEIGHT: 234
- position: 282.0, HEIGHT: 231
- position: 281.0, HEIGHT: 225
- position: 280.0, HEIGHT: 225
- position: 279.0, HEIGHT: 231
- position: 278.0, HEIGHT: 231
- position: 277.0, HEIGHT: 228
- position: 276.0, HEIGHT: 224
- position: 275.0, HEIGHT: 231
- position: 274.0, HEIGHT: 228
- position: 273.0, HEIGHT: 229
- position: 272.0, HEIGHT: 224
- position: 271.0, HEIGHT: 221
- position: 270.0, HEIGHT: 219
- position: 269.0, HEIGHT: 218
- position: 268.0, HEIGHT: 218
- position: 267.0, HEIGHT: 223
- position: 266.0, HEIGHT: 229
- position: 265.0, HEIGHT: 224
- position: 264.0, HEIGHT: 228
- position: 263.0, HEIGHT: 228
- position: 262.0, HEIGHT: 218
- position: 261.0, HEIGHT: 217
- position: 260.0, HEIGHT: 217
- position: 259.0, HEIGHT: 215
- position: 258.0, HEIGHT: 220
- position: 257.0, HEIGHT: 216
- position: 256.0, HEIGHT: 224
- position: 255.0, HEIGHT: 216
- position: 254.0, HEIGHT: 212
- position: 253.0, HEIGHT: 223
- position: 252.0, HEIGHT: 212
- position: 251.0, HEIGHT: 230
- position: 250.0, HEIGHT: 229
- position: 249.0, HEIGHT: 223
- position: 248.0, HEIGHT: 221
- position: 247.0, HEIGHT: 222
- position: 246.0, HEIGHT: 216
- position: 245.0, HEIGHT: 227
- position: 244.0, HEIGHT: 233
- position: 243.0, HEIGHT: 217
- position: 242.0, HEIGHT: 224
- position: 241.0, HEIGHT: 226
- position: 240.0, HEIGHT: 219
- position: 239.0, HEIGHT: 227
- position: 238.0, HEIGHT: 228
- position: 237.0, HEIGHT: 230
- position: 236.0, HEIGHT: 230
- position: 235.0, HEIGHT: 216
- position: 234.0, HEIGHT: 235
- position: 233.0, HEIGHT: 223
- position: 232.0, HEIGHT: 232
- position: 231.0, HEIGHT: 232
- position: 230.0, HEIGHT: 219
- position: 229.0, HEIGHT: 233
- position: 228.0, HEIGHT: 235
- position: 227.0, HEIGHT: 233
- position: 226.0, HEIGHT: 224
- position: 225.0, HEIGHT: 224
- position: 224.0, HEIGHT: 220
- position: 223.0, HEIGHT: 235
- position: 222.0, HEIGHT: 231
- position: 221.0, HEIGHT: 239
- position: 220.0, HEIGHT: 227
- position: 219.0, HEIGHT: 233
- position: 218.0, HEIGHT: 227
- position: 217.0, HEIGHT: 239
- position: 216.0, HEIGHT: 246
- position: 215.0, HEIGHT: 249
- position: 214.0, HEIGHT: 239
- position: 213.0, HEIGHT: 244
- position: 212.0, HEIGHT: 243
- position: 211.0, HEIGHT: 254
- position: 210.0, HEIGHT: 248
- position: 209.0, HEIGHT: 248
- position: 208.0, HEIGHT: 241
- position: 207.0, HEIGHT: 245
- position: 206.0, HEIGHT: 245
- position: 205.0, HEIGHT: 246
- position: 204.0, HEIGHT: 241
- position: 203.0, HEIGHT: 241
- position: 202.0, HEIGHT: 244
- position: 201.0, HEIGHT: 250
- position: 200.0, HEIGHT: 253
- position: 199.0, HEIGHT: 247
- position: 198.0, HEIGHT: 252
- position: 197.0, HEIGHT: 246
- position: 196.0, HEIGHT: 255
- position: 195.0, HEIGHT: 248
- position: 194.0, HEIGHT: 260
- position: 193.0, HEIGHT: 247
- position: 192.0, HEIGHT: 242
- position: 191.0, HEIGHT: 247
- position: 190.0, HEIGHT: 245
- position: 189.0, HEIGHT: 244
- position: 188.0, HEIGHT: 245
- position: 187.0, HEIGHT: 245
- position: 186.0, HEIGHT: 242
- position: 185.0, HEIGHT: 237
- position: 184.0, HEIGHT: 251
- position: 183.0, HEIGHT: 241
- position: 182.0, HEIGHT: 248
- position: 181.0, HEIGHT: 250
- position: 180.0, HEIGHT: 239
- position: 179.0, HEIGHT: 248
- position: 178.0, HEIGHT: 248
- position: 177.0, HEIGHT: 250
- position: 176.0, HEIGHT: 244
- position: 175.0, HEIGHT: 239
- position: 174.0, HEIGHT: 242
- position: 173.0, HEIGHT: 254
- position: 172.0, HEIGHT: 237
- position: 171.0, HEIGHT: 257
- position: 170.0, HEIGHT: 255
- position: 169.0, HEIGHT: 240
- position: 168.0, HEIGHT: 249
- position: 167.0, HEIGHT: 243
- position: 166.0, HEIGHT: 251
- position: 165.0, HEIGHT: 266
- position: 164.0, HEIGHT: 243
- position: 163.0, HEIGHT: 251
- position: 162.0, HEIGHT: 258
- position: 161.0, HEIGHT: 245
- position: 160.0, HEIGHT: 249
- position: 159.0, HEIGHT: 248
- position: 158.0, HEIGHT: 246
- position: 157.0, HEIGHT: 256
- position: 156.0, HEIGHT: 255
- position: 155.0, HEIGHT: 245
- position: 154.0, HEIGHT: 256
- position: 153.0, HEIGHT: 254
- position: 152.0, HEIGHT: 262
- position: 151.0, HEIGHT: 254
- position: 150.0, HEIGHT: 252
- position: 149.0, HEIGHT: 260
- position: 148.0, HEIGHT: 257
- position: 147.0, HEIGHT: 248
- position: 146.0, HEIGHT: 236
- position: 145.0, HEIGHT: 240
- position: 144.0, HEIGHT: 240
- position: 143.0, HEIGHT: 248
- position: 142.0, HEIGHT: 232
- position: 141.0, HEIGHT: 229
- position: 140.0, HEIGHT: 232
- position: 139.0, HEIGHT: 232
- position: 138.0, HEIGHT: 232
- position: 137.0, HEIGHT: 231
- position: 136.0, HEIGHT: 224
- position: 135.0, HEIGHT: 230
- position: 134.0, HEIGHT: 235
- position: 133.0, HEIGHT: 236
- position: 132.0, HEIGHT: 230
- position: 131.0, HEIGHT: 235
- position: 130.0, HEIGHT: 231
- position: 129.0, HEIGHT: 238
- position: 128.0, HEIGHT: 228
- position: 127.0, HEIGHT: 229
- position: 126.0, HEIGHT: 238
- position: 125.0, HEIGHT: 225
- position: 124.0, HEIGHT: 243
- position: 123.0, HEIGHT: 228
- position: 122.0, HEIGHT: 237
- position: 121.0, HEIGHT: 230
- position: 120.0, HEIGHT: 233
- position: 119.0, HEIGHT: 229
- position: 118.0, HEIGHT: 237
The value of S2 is 2.2 mm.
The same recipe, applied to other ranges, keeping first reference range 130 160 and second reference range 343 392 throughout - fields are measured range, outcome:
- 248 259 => 0.6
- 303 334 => 0.1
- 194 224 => -0.7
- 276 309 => 0.4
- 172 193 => -0.5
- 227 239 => 0.4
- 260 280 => 0.7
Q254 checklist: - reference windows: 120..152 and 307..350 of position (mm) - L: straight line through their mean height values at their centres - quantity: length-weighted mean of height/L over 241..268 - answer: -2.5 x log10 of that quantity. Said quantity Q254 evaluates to 0.04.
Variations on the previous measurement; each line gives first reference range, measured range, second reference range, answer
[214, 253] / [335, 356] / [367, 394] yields 0.052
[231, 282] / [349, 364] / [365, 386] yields 0.043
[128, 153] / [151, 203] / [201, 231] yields -0.044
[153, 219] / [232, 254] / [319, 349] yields 0.066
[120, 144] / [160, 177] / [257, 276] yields -0.083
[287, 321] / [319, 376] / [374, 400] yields 0.020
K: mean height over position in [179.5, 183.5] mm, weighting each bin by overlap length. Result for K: 244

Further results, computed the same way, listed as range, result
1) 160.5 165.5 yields 253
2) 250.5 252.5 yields 221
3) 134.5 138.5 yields 229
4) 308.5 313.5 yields 233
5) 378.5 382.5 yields 236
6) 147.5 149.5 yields 258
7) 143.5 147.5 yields 241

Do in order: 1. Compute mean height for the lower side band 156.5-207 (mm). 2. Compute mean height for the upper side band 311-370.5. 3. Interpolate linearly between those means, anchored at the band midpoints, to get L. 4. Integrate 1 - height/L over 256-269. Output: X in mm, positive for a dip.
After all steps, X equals 0.81 mm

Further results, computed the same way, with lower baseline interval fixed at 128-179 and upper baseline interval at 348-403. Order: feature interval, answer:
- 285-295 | 0.2 mm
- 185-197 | -0.3 mm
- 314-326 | 0.3 mm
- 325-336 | -0.1 mm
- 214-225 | 0.2 mm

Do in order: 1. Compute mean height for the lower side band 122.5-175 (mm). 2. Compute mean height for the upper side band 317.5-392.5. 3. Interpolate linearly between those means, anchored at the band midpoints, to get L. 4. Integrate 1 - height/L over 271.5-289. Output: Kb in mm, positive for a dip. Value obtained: 0.2 mm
